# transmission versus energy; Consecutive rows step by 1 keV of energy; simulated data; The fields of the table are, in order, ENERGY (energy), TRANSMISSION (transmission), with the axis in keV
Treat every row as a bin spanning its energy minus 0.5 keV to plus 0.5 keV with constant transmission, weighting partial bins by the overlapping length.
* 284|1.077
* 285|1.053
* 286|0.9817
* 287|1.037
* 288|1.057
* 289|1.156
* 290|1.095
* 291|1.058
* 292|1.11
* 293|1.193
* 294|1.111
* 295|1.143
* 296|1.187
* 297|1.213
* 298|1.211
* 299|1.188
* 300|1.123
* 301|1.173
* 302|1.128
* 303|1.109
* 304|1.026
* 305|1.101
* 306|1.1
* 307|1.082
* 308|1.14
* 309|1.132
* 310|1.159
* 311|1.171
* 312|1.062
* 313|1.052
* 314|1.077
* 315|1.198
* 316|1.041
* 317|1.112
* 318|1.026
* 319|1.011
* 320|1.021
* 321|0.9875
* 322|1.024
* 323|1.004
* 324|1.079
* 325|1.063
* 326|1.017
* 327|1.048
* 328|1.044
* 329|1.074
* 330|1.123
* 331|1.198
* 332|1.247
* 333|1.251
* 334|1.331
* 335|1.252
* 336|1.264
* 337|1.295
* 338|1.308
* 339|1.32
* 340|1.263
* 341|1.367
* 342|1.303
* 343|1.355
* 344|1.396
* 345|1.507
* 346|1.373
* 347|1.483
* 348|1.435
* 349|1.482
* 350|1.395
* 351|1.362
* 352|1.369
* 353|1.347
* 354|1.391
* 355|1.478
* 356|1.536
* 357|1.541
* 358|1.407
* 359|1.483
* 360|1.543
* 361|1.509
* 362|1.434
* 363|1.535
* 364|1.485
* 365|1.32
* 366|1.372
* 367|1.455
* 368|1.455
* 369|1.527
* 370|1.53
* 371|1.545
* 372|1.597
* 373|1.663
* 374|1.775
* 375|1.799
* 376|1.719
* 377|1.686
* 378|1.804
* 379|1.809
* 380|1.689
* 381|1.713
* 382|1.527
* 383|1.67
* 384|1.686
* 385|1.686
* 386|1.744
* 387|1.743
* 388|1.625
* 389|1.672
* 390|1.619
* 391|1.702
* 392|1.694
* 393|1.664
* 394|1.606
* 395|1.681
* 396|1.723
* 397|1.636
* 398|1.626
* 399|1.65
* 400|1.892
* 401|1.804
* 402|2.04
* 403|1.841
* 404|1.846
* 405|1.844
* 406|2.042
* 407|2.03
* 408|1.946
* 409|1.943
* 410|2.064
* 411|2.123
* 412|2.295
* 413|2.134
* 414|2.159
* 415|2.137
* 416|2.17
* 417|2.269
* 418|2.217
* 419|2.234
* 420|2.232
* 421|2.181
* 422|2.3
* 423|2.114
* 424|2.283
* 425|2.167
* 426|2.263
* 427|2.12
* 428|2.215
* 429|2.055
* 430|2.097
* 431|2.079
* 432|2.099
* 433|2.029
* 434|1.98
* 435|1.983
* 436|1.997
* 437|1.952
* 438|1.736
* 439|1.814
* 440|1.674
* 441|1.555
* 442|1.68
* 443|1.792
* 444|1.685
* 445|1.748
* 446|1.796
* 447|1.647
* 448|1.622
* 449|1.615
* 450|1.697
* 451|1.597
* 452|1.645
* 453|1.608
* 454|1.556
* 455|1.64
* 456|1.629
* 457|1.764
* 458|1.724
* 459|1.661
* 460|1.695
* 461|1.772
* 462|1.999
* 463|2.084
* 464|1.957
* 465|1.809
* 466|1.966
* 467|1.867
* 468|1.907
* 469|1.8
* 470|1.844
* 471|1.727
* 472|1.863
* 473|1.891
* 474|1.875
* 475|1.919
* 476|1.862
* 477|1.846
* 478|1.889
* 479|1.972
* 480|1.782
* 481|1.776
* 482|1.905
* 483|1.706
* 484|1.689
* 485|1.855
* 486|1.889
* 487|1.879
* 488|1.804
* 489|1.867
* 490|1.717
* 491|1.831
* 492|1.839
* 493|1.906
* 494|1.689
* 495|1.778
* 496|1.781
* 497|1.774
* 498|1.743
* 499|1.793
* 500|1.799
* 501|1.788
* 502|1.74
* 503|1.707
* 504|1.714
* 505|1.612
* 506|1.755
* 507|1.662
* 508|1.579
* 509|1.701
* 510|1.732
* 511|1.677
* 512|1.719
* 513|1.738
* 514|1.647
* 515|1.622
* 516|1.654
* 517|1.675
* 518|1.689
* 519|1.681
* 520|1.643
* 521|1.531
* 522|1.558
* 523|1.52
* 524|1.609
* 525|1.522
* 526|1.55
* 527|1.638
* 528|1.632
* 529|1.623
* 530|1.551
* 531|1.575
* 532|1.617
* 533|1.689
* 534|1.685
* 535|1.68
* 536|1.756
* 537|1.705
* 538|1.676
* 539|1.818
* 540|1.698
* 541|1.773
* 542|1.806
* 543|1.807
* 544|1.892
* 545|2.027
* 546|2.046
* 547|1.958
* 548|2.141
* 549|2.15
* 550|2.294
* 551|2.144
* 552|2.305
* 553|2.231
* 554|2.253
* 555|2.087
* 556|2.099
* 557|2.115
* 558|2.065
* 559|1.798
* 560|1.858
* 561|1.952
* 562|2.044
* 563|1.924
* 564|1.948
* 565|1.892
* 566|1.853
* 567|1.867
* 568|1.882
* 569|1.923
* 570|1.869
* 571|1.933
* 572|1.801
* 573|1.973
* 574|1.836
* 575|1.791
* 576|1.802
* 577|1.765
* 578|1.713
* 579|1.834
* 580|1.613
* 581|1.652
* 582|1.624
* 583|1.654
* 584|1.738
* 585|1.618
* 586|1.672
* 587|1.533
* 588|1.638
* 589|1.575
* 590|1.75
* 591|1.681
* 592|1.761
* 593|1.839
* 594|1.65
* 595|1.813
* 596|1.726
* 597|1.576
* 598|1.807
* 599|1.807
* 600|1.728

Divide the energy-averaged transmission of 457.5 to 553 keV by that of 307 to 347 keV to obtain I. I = 1.52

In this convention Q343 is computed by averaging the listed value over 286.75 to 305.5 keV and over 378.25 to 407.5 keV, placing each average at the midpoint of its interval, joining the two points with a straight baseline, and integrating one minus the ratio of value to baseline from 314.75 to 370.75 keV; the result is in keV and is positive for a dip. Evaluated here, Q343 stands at 5.0 keV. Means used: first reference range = 1.13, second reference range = 1.74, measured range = 1.3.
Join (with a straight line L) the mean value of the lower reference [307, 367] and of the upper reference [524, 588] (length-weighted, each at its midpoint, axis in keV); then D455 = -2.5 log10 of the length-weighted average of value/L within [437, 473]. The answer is -0.117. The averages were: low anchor 1.26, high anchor 1.84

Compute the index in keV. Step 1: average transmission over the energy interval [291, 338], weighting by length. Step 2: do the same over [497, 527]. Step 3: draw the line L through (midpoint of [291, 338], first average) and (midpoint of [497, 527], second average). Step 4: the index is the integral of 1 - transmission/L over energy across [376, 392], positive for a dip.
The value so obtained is -4.6 keV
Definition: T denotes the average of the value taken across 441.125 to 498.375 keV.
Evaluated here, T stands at 1.79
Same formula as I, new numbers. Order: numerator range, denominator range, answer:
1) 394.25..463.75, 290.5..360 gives 1.57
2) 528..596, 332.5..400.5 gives 1.20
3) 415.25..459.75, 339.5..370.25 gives 1.33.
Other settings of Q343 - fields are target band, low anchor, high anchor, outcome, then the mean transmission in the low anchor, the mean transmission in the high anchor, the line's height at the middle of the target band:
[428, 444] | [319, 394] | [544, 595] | -3.0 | 1.43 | 1.88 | 1.6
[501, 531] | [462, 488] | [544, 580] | 4.2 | 1.86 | 1.97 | 1.91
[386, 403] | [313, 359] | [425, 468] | -1.7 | 1.25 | 1.84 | 1.56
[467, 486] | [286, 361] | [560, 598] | -3.6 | 1.21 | 1.78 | 1.55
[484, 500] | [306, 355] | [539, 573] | -0.4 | 1.21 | 1.98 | 1.76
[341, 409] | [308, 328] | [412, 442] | -0.8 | 1.07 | 2.07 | 1.59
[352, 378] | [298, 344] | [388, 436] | 0.4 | 1.15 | 1.99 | 1.55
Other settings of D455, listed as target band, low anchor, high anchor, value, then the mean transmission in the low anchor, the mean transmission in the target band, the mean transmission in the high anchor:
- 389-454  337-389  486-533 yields -0.20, 1.52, 1.91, 1.69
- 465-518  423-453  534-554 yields 0.08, 1.88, 1.78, 1.94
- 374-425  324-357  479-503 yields -0.25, 1.3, 1.89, 1.8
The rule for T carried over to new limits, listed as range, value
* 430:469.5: 1.8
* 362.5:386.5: 1.62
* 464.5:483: 1.86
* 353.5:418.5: 1.73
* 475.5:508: 1.79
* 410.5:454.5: 1.96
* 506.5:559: 1.79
